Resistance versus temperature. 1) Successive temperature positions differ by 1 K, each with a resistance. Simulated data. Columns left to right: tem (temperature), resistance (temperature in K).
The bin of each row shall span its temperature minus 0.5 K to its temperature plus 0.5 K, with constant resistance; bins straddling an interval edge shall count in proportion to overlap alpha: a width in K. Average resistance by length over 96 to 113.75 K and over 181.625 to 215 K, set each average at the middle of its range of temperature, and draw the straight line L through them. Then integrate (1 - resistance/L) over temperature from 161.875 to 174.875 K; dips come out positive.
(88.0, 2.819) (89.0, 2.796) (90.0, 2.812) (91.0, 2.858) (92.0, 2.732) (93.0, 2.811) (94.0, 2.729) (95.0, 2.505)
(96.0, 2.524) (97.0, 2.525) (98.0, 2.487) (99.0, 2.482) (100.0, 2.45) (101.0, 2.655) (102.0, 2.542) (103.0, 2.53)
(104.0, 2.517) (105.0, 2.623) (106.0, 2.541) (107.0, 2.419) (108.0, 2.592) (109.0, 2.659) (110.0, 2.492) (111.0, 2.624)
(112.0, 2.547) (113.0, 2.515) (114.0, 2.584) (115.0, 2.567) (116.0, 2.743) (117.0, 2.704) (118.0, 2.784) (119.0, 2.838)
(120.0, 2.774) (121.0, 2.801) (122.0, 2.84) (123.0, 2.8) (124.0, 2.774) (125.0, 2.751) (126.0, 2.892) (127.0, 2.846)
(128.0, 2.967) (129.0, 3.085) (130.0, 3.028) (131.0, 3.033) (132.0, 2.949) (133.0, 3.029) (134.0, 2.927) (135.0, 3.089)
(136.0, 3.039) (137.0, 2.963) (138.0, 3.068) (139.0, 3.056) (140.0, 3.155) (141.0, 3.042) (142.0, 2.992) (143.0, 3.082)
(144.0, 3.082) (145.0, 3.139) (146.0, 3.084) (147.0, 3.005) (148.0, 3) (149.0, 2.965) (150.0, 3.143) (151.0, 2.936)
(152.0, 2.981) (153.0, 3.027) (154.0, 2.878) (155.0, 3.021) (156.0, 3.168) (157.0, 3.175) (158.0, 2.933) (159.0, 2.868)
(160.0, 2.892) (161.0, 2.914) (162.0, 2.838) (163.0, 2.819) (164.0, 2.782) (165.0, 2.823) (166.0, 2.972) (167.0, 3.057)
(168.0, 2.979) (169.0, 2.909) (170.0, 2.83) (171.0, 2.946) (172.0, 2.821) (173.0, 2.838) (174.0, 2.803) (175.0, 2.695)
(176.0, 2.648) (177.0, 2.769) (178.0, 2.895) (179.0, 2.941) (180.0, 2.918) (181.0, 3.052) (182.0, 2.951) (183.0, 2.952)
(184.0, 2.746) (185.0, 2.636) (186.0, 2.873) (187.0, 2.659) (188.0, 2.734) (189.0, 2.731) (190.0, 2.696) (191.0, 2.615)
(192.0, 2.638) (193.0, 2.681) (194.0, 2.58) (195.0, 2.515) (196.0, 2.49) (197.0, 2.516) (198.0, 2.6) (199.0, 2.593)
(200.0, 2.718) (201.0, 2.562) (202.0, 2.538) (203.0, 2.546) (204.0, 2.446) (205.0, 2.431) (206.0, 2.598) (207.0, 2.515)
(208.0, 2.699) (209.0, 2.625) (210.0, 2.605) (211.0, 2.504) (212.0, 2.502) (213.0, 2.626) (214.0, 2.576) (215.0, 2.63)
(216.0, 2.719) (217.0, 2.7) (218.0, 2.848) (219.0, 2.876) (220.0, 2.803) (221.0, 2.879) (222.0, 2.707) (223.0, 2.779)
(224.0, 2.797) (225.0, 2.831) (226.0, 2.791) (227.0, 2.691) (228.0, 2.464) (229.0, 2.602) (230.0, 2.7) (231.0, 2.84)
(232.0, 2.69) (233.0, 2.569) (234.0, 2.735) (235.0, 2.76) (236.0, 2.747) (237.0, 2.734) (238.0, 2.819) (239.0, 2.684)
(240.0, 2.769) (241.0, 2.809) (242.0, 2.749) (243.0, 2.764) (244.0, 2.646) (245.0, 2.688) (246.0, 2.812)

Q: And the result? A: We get -1.4 K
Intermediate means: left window 2.54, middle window 2.87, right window 2.63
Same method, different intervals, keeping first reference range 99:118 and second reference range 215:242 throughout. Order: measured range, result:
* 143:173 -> -3.6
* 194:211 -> 0.9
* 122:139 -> -2.3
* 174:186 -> -0.7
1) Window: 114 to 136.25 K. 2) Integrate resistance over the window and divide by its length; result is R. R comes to 2.87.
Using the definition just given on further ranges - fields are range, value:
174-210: 2.68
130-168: 3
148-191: 2.88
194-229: 2.64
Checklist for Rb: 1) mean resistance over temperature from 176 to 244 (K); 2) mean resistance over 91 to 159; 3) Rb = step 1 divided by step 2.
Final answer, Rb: 0.95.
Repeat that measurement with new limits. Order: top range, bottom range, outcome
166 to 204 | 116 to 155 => 0.93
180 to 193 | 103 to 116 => 1.08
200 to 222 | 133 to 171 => 0.88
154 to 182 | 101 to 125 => 1.10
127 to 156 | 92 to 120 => 1.17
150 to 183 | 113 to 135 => 1.03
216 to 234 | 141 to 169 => 0.92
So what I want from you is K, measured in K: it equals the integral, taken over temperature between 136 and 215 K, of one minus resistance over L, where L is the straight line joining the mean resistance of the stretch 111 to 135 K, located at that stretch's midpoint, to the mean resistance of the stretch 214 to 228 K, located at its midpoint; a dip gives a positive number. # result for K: -0.9 K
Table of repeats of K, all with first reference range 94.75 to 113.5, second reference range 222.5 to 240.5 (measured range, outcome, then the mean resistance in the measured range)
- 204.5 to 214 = 0.43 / 2.57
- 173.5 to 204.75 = -0.45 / 2.7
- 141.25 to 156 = -2.42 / 3.03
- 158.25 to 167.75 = -0.96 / 2.89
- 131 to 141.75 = -1.85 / 3.03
